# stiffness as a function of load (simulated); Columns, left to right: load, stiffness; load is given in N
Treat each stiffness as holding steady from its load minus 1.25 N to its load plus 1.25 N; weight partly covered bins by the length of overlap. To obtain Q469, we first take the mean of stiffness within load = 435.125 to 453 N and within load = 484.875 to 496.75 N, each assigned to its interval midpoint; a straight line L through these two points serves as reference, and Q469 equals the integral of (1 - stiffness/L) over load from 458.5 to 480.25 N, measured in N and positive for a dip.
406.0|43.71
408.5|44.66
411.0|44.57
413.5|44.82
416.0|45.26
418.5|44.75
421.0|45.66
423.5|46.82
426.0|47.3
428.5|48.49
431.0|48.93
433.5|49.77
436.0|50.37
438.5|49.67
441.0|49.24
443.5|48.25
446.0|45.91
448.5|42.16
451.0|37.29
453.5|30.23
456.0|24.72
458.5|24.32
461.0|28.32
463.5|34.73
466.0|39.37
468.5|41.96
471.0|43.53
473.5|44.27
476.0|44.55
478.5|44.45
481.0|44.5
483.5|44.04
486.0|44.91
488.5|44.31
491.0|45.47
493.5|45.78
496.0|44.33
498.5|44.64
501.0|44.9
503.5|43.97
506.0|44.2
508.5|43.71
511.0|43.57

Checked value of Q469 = 2.8 N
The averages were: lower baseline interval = 45.4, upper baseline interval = 45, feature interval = 39.3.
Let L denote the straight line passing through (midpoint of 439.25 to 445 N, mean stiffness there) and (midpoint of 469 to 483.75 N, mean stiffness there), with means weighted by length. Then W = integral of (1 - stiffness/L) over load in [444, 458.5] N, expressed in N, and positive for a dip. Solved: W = 3.6 N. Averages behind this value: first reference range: 48.7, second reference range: 44.1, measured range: 35.7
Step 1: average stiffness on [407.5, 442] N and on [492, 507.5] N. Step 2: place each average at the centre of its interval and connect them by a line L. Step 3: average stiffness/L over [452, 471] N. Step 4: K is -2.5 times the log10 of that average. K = 0.365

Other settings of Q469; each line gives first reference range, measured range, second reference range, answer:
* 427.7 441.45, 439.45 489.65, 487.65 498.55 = 7.4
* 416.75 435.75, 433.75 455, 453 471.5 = -1.9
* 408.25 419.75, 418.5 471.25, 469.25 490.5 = 3.3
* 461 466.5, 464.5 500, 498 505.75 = -4.1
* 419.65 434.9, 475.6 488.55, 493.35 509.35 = 0.2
